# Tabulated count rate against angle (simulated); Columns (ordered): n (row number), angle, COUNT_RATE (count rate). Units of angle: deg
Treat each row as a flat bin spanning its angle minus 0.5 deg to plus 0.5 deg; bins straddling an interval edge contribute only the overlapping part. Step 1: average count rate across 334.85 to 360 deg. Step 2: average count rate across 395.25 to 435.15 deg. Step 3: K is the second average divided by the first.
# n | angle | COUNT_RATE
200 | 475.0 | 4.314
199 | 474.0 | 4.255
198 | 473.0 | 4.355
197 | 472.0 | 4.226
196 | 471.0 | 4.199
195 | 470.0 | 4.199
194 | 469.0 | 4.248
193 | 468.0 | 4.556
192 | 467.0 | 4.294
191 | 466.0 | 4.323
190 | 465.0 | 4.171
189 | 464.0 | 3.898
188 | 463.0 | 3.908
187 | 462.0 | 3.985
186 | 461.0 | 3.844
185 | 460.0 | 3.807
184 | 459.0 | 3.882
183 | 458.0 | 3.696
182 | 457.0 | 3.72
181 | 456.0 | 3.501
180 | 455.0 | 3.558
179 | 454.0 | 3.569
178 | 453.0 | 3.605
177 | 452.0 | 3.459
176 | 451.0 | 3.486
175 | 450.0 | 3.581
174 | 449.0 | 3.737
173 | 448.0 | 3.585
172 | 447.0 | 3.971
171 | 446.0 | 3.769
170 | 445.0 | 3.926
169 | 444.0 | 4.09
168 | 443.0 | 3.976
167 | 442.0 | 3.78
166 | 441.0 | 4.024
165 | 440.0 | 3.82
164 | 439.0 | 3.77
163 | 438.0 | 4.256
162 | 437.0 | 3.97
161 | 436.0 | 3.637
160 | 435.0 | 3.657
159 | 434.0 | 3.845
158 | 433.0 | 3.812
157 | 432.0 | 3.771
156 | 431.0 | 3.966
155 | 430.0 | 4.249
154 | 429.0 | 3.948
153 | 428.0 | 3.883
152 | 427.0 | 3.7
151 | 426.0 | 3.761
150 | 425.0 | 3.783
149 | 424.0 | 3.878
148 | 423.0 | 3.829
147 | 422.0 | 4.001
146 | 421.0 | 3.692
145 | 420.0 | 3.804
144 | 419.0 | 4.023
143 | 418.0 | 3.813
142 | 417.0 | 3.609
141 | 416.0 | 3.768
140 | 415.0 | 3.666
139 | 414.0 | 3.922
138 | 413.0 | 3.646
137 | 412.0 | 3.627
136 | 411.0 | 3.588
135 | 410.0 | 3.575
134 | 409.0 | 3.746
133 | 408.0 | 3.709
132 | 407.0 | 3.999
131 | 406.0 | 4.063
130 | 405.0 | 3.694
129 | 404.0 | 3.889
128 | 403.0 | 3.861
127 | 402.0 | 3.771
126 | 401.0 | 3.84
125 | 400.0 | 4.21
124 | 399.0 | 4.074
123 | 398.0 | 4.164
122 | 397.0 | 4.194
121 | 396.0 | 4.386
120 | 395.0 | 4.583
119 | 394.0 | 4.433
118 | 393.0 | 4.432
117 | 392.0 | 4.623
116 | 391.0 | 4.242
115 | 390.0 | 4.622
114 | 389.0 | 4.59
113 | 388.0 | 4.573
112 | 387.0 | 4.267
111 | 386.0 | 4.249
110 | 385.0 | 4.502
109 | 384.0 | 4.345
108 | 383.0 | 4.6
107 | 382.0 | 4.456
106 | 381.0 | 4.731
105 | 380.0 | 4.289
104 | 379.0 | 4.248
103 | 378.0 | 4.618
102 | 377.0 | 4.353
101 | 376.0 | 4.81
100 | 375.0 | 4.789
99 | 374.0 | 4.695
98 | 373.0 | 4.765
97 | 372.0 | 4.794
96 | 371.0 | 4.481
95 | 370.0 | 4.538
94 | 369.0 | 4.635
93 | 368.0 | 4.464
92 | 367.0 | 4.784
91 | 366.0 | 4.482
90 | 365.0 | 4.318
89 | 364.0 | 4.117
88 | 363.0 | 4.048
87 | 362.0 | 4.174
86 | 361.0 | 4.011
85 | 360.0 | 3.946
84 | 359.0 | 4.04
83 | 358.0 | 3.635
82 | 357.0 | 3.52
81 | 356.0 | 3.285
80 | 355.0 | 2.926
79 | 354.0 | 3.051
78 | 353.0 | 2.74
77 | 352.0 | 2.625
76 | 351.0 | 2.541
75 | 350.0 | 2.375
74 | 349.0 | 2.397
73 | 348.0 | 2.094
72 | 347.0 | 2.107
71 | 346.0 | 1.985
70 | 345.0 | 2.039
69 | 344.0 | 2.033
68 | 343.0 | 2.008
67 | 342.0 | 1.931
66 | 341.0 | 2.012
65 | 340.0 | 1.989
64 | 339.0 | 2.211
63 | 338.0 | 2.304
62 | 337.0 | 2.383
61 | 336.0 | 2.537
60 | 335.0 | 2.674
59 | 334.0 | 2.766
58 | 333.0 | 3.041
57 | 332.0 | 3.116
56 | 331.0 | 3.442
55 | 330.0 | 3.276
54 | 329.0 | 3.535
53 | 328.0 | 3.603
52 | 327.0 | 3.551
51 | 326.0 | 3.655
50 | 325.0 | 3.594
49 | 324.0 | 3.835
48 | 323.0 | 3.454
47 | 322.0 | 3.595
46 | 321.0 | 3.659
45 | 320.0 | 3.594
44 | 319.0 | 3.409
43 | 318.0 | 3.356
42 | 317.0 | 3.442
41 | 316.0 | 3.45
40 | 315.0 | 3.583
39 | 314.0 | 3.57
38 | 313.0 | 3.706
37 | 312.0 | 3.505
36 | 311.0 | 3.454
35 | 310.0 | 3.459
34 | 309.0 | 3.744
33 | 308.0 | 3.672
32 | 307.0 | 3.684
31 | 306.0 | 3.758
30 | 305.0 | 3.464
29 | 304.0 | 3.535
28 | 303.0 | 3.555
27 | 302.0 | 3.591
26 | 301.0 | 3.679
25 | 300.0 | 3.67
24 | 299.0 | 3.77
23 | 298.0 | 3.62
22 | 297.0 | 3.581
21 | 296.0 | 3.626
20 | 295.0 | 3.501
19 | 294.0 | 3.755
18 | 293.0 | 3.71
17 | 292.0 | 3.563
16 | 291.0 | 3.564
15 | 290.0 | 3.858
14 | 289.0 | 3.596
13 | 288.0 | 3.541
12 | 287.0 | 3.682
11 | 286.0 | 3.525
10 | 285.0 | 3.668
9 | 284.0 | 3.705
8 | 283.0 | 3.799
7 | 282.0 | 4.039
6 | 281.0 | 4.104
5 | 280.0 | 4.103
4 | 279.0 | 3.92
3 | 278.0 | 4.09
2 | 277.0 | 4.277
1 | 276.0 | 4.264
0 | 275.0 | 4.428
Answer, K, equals 1.51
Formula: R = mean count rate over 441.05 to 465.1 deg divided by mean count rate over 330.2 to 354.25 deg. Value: 1.55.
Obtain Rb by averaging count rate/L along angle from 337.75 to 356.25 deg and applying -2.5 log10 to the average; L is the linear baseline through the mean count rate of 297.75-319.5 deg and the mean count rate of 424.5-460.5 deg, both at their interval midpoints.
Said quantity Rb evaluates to 0.48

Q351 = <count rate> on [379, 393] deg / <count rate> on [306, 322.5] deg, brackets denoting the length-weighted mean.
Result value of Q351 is 1.25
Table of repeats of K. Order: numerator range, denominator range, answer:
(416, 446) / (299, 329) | 1.08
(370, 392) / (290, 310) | 1.25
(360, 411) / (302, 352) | 1.41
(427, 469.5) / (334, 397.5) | 1.05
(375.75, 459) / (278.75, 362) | 1.21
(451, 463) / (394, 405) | 0.90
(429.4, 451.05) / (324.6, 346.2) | 1.42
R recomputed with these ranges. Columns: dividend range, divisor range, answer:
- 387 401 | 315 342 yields 1.40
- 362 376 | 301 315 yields 1.26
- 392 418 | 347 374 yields 1.06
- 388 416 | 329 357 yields 1.59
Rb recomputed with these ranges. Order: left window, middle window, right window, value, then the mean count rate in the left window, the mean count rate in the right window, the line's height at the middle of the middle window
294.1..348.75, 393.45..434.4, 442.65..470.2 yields -0.07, 3.17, 3.87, 3.65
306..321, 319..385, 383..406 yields 0.12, 3.56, 4.26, 3.89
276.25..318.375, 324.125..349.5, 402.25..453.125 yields 0.36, 3.68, 3.81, 3.72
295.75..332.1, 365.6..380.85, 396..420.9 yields -0.22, 3.57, 3.85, 3.75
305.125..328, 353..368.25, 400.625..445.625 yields -0.05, 3.58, 3.84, 3.68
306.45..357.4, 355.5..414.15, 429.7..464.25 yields -0.25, 3.01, 3.8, 3.37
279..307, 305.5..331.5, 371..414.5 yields 0.08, 3.69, 4.25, 3.83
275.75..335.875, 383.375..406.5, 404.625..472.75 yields -0.13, 3.6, 3.86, 3.77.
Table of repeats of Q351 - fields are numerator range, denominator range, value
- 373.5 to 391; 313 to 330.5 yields 1.27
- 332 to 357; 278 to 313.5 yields 0.67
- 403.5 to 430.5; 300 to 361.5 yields 1.22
